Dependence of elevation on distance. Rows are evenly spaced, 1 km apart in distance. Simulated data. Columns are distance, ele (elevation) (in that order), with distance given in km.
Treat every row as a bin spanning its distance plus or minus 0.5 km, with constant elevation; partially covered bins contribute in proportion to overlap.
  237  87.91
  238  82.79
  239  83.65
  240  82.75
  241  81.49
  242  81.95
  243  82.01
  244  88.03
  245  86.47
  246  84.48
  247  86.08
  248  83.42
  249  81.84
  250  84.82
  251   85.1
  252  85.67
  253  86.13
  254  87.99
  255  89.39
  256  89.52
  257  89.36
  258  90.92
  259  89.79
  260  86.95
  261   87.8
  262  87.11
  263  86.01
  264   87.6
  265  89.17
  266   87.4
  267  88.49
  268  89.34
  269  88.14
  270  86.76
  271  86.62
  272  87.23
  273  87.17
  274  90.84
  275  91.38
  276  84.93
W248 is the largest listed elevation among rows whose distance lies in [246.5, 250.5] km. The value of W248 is 86.08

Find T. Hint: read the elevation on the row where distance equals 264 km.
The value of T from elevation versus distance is 87.6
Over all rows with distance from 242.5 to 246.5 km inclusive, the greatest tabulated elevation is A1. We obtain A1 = 88.03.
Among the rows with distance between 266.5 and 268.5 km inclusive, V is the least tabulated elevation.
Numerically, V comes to 88.49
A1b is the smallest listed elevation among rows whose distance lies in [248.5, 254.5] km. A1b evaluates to 81.84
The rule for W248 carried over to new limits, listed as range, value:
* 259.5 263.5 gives 87.8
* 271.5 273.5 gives 87.23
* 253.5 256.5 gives 89.52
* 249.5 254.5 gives 87.99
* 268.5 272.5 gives 88.14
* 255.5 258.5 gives 90.92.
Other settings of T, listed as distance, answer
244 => 88.03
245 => 86.47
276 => 84.93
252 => 85.67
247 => 86.08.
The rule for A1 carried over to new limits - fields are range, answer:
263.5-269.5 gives 89.34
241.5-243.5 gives 82.01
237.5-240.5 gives 83.65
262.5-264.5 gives 87.6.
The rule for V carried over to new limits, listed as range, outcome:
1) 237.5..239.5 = 82.79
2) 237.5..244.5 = 81.49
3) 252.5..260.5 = 86.13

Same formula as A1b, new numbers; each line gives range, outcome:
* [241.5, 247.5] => 81.95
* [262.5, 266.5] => 86.01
